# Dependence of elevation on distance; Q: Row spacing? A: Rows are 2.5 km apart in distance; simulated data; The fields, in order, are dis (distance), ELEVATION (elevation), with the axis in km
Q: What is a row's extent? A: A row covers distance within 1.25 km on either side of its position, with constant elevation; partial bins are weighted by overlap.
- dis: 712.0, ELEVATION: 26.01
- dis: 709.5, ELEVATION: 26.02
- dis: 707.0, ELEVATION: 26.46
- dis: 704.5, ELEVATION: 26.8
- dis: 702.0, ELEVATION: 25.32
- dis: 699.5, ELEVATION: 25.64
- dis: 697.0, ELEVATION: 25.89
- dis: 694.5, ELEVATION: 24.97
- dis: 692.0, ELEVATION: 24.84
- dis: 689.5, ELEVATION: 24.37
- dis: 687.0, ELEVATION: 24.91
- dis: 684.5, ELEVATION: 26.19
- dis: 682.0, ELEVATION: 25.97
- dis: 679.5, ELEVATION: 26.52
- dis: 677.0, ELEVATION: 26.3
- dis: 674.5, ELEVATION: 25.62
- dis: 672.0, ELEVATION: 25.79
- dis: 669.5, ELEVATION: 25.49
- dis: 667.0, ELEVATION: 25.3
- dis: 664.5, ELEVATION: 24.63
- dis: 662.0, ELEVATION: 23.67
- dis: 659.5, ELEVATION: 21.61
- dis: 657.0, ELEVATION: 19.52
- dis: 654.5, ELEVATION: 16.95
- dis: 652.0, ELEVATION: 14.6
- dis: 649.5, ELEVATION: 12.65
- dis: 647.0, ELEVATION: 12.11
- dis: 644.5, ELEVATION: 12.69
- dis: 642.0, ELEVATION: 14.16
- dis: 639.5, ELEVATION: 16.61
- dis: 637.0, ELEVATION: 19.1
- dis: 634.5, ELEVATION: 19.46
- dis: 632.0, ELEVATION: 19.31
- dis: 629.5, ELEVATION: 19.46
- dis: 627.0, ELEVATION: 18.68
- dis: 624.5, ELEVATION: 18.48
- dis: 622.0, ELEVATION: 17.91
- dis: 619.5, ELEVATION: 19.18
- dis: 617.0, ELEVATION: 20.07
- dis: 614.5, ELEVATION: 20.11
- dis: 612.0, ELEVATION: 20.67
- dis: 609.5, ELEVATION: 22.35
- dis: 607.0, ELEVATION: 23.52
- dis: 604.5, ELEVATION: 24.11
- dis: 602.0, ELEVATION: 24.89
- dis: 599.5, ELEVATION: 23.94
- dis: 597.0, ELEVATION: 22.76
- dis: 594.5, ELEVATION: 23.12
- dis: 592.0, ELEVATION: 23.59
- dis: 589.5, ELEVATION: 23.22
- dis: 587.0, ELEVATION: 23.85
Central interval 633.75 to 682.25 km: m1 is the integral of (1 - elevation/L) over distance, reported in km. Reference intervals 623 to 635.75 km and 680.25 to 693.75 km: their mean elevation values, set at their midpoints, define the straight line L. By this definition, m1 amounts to 4.40 km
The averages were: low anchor 19.1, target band 20.3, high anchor 25.3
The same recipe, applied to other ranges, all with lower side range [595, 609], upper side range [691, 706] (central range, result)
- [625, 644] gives 5.0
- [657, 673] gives 0.6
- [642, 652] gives 4.7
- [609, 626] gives 3.1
